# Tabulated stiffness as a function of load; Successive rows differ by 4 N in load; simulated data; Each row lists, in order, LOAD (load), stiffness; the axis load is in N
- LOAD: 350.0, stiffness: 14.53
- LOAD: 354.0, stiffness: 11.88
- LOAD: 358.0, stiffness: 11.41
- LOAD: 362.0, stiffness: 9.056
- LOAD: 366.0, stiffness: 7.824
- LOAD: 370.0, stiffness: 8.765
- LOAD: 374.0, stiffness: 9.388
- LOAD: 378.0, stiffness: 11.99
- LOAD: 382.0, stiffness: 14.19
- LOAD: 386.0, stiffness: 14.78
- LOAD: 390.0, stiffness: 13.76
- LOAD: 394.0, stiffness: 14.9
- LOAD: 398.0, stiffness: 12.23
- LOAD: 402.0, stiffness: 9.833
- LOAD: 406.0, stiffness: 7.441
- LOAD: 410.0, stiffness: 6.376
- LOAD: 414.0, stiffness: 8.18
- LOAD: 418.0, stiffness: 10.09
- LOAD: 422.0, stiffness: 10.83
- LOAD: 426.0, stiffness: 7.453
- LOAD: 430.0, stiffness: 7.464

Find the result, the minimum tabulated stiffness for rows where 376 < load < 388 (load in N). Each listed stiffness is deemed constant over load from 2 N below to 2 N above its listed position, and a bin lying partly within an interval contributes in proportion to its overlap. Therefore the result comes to 11.99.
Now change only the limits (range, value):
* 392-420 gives 6.376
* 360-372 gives 7.824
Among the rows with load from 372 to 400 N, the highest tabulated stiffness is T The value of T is 14.9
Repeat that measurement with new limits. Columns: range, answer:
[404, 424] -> 10.83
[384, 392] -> 14.78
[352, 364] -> 11.88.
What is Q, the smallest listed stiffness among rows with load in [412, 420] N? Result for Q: 8.18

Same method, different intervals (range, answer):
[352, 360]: 11.41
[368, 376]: 8.765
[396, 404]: 9.833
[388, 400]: 12.23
